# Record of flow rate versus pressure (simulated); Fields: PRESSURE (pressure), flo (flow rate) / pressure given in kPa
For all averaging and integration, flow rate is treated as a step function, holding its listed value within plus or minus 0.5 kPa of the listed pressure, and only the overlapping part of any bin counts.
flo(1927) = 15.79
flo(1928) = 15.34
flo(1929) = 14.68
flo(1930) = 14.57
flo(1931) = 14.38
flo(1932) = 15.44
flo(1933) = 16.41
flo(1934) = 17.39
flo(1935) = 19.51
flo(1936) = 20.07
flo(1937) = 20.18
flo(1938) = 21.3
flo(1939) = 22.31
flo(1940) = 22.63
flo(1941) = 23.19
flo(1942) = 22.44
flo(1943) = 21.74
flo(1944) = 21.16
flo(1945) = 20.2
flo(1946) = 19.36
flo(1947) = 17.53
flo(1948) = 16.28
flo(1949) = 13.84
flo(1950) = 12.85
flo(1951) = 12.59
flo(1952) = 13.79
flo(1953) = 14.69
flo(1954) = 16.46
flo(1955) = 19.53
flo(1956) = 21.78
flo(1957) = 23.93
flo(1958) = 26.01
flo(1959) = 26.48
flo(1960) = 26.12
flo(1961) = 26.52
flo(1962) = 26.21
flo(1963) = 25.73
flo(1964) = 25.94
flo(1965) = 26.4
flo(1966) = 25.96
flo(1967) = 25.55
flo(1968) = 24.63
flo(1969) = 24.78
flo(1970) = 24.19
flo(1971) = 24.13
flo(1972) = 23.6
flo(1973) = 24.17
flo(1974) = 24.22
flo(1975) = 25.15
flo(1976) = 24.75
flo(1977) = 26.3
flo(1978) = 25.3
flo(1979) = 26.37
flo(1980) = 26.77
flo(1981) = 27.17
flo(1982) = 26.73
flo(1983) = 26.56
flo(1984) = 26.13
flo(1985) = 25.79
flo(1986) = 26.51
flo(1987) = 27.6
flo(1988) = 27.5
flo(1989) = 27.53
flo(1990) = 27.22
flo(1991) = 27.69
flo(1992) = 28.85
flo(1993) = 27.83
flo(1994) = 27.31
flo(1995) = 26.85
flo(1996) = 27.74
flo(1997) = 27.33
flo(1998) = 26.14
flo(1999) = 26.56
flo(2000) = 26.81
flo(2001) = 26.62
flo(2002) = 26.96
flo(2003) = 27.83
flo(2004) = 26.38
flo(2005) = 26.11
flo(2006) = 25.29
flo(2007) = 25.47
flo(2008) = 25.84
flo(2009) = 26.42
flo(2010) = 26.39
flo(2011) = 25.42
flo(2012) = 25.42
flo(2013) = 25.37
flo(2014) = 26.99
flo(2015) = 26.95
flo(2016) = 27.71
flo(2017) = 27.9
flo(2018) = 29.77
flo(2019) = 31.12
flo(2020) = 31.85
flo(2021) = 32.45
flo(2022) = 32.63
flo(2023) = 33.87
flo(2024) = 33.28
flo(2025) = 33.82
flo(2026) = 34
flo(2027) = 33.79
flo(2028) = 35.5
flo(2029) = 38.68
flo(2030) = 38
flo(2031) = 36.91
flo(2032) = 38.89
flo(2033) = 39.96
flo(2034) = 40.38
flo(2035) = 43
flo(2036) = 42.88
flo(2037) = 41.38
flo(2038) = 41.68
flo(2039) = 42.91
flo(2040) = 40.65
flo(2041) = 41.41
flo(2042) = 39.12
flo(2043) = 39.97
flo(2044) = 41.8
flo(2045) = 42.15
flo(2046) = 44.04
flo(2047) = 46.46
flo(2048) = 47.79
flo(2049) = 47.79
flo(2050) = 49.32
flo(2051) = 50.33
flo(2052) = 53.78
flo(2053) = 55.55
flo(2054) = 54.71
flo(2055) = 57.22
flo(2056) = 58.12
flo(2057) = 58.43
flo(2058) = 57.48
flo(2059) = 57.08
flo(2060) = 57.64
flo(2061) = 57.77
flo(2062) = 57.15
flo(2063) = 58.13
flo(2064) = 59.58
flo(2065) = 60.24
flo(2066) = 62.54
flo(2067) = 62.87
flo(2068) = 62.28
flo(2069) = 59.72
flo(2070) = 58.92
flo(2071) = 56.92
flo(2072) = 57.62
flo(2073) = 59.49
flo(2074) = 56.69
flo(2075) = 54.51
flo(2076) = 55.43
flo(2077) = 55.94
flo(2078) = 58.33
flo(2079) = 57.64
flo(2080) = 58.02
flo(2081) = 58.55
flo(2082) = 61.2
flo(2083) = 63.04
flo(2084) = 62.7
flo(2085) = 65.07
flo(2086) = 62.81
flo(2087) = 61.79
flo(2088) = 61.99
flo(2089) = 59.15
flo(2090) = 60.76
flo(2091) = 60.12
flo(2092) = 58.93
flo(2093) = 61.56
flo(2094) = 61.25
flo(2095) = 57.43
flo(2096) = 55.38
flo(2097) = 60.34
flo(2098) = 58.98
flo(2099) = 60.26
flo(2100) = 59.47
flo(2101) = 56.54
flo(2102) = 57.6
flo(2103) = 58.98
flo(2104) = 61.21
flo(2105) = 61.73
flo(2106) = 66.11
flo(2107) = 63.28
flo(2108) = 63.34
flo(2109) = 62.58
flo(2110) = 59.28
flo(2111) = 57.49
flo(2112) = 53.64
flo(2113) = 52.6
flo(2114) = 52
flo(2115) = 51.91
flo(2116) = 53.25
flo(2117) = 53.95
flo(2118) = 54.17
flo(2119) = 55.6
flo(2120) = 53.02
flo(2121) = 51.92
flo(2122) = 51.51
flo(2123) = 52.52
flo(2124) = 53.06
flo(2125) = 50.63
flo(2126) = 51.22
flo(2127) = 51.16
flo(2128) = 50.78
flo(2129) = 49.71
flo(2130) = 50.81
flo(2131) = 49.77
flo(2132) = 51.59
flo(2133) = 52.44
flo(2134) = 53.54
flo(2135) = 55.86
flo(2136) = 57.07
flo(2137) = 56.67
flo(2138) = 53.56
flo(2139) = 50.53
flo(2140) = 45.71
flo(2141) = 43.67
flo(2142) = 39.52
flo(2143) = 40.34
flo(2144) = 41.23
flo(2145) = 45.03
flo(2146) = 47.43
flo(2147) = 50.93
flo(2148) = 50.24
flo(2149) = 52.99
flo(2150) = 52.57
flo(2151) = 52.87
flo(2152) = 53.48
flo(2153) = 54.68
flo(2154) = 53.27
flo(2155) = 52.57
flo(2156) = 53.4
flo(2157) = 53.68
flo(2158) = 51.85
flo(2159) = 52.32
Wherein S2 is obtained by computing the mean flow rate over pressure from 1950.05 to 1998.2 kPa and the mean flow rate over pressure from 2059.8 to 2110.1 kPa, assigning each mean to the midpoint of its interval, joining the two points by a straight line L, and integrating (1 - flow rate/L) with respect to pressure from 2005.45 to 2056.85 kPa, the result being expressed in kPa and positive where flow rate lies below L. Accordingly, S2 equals 6.4 kPa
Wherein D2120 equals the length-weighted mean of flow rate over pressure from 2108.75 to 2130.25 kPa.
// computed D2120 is 53.2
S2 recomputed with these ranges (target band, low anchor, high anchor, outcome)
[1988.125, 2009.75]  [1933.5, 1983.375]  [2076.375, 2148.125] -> 2.9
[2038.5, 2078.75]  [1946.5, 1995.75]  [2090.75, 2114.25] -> -4.9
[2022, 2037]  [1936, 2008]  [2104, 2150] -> -1.1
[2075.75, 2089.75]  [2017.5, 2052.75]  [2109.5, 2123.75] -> -3.6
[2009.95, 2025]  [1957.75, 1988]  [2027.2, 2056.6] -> 3.4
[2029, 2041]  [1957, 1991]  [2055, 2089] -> 1.6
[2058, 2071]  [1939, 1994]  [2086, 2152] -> -4.7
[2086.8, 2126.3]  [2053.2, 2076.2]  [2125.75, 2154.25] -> -2.6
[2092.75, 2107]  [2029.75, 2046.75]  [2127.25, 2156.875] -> -4.0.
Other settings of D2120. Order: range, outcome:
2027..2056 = 44.1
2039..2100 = 56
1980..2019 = 26.9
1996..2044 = 32.5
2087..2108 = 60.2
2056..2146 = 56.2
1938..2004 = 24.1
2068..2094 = 59.6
